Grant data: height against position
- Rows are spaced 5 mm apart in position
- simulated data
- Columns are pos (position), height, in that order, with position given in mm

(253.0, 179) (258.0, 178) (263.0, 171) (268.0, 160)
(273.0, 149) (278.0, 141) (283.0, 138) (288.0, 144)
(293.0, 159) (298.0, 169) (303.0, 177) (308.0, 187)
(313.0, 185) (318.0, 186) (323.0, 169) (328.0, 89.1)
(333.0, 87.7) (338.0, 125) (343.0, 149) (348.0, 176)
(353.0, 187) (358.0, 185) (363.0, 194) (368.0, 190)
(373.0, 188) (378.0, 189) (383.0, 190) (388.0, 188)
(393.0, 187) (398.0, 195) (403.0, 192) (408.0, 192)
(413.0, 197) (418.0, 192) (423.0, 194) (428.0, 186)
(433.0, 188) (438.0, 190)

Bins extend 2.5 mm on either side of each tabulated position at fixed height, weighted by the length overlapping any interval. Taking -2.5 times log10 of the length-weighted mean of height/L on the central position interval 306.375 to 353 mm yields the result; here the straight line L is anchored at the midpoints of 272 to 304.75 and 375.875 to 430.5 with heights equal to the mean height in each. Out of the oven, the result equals 0.102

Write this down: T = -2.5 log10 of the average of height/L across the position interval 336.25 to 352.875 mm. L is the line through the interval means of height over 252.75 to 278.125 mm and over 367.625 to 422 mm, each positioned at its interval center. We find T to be 0.16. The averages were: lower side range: 164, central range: 156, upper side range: 191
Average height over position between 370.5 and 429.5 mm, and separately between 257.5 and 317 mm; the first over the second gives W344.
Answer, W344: 1.2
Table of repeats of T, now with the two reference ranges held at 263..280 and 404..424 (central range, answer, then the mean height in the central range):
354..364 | -0.06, 188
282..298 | 0.05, 151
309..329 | 0.01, 165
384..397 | -0.01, 189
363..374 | -0.06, 190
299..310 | -0.11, 180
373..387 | -0.03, 189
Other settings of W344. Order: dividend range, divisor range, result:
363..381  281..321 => 1.13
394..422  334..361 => 1.20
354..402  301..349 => 1.25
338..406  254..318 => 1.11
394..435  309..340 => 1.34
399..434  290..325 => 1.09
